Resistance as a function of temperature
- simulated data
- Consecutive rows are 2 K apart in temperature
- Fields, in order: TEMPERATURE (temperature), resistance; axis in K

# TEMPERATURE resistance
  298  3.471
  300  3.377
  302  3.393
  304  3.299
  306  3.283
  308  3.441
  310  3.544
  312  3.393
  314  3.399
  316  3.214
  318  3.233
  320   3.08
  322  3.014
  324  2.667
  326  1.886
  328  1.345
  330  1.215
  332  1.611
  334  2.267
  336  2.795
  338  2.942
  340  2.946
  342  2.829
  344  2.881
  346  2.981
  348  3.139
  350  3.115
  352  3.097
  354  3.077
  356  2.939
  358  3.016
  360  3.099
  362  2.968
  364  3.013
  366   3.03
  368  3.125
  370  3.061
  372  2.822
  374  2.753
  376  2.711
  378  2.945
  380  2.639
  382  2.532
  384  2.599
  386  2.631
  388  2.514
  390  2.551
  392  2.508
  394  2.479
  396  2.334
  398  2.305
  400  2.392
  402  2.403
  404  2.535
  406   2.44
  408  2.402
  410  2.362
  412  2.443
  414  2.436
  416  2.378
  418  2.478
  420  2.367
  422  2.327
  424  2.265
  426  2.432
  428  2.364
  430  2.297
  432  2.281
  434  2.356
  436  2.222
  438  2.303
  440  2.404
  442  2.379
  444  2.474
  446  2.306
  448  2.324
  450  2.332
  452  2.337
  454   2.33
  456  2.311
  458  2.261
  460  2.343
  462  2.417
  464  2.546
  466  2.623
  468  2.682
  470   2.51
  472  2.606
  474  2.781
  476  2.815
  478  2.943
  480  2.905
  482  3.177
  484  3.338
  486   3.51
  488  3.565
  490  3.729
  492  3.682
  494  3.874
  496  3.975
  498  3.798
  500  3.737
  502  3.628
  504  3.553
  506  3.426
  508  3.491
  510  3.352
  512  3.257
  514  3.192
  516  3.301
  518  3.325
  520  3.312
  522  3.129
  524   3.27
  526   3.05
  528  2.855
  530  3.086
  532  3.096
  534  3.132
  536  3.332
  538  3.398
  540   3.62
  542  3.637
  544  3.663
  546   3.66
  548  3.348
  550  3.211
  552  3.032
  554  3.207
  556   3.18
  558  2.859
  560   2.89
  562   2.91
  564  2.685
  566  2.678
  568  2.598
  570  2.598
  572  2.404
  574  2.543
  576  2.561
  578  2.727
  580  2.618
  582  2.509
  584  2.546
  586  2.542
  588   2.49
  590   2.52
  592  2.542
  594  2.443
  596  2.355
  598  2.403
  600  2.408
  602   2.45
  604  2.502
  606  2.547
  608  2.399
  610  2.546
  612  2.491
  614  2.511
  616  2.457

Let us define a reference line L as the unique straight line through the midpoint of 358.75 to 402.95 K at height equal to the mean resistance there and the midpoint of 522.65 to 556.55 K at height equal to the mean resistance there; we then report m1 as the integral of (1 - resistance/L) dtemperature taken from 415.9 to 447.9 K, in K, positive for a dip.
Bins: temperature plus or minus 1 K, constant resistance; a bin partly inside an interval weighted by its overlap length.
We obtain 6.0 K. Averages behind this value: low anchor 2.7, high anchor 3.28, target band 2.35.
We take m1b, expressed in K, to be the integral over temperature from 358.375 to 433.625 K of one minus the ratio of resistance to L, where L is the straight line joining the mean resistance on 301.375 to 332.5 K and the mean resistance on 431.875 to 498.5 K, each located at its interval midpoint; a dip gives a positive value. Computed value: 6.0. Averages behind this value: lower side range 2.83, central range 2.58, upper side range 2.78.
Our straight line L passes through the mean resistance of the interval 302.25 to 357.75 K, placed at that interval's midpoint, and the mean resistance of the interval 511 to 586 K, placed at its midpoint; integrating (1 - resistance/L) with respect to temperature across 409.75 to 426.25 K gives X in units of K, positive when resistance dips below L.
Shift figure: 3.0 K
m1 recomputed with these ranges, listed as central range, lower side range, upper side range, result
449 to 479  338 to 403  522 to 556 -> 5.3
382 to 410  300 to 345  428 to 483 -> 1.8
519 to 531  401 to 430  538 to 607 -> -2.0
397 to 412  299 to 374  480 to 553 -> 3.3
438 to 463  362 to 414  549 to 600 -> 2.8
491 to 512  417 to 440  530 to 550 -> -4.2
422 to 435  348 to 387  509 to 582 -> 2.8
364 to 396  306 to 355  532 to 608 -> 1.0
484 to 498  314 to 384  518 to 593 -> -3.8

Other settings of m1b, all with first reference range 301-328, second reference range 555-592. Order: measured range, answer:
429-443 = 2.7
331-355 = 1.8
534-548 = -4.1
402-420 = 3.0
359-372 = -0.2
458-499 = -3.9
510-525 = -2.8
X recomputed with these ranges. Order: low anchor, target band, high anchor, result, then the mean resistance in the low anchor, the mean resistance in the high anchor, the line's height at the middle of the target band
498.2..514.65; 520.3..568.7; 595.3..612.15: -1.2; 3.48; 2.46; 3.08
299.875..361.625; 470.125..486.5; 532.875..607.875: -0.7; 2.88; 2.83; 2.85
